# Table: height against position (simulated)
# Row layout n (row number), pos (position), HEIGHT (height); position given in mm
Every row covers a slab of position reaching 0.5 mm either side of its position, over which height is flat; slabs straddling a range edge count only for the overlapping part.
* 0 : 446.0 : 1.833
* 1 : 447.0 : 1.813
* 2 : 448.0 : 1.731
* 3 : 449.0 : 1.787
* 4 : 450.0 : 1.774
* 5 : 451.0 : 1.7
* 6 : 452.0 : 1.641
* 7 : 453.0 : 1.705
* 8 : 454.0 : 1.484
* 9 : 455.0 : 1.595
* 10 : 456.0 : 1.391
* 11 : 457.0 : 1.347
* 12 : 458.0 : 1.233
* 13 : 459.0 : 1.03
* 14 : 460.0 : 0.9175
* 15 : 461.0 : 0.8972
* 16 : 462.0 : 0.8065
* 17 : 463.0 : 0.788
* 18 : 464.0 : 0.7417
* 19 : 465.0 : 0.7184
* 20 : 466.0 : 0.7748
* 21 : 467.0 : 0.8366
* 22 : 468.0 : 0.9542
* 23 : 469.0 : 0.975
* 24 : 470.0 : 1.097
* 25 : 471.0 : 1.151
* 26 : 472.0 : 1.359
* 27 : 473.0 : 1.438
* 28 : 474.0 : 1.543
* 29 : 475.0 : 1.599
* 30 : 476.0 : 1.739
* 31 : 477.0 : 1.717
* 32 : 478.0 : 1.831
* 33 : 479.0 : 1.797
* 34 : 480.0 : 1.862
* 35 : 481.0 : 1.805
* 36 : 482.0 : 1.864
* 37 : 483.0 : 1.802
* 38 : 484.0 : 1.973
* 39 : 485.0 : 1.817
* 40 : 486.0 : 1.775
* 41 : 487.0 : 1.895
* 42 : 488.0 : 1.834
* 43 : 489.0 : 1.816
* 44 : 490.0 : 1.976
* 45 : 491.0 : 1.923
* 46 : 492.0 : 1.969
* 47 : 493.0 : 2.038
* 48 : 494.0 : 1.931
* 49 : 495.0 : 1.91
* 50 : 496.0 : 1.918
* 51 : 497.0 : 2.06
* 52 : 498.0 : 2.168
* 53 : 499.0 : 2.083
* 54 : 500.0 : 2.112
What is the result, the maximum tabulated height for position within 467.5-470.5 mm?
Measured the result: 1.097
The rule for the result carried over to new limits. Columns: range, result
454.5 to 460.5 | 1.595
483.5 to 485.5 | 1.973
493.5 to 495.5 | 1.931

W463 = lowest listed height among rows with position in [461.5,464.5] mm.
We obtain 0.7417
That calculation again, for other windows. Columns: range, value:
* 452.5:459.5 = 1.03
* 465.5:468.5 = 0.7748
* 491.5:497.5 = 1.91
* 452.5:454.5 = 1.484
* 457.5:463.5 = 0.788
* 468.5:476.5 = 0.975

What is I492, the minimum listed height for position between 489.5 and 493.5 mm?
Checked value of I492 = 1.923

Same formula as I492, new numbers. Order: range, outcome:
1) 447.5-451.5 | 1.7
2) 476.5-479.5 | 1.717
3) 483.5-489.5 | 1.775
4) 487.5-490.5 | 1.816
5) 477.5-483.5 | 1.797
